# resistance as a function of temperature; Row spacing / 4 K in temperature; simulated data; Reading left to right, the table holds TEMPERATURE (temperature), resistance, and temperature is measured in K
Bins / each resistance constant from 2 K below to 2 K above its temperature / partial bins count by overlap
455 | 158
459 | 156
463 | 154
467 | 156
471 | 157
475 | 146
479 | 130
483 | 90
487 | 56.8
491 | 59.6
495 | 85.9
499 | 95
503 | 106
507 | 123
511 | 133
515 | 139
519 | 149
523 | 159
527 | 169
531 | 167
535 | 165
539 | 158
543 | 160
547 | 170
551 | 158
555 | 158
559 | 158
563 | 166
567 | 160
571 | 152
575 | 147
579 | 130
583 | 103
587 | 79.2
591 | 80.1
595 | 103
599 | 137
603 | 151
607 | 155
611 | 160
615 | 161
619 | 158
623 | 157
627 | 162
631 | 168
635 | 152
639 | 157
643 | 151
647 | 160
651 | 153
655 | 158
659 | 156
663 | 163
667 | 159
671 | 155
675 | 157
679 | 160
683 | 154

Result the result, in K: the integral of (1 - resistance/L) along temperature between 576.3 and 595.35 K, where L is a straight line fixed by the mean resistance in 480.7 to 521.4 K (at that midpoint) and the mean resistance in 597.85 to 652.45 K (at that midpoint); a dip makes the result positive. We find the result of 5.32 K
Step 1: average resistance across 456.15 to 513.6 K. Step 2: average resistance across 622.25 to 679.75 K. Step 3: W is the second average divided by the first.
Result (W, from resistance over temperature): 1.33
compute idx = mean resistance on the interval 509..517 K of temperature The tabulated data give 136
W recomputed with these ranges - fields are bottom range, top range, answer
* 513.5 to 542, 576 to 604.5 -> 0.71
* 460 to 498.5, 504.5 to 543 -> 1.31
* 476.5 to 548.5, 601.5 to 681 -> 1.23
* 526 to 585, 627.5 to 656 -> 1.02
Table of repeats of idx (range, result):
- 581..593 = 87.4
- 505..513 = 128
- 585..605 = 110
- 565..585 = 138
